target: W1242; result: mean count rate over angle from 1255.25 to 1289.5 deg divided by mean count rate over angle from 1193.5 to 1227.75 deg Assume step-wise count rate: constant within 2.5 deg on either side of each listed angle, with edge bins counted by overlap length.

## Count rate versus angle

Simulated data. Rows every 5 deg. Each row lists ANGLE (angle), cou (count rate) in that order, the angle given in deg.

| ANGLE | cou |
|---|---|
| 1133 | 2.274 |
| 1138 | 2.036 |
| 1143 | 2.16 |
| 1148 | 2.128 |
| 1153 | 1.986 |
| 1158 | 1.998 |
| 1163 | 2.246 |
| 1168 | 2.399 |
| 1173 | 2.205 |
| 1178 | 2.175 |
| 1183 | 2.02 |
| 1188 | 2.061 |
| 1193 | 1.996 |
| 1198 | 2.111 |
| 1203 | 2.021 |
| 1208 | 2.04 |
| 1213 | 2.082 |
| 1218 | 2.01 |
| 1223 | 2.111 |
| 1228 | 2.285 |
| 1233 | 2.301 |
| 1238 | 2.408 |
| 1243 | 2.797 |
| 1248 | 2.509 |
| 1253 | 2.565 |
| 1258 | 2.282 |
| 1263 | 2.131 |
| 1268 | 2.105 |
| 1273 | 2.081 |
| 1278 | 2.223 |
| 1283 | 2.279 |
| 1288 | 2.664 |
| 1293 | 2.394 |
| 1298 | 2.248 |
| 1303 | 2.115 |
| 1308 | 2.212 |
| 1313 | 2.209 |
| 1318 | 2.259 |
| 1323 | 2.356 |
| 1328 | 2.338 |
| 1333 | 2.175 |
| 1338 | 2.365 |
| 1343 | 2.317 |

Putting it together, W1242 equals 1.08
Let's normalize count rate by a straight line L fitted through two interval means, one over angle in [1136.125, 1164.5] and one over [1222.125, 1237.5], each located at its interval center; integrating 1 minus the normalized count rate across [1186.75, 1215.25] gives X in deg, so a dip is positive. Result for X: 1.96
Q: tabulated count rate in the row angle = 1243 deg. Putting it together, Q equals 2.797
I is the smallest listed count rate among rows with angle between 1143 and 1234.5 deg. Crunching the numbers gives 1.986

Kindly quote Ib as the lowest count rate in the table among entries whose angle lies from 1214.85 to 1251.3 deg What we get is 2.01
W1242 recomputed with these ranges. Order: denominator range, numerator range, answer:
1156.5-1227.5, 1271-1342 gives 1.08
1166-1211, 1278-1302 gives 1.12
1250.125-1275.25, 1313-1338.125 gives 1.02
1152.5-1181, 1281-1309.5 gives 1.07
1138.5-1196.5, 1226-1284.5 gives 1.10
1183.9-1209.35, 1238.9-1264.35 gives 1.21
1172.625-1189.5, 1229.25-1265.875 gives 1.15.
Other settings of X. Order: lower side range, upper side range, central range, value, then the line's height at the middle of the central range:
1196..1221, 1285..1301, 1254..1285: 1.6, 2.32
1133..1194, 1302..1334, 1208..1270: -3.0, 2.19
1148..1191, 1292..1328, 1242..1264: -2.5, 2.21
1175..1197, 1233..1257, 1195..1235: 3.1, 2.29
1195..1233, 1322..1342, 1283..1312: -0.9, 2.25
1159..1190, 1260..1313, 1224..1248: -2.4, 2.21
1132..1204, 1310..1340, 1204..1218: 0.8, 2.16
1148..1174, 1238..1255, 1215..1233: 2.4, 2.48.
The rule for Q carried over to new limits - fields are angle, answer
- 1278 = 2.223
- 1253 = 2.565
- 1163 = 2.246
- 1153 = 1.986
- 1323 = 2.356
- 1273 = 2.081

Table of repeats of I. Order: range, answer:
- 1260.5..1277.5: 2.081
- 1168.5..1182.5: 2.175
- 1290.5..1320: 2.115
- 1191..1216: 1.996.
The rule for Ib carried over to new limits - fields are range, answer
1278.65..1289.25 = 2.279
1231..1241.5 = 2.301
